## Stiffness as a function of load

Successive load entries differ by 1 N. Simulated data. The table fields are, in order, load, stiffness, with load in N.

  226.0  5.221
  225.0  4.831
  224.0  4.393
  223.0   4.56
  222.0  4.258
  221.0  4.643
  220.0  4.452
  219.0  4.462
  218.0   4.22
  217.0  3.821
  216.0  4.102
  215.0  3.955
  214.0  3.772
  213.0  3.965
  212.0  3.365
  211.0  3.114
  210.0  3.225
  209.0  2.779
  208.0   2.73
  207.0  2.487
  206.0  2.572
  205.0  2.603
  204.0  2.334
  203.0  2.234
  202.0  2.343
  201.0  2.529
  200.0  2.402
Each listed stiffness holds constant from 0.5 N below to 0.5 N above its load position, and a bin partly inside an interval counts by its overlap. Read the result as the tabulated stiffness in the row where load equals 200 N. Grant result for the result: 2.402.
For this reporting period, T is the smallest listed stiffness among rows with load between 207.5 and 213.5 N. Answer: 2.73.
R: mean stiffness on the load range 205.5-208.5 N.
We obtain 2.6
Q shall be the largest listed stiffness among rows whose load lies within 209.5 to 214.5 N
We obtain 3.965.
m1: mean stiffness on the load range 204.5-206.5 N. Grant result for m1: 2.59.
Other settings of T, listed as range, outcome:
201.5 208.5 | 2.234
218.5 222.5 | 4.258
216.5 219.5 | 3.821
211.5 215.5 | 3.365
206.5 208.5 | 2.487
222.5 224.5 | 4.393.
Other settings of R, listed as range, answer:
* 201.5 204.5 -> 2.3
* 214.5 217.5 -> 3.96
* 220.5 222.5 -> 4.45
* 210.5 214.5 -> 3.55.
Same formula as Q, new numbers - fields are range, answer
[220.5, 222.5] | 4.643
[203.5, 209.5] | 2.779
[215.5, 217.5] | 4.102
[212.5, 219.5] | 4.462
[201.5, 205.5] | 2.603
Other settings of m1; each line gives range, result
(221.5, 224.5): 4.4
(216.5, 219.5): 4.17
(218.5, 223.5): 4.47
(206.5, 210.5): 2.81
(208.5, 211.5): 3.04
